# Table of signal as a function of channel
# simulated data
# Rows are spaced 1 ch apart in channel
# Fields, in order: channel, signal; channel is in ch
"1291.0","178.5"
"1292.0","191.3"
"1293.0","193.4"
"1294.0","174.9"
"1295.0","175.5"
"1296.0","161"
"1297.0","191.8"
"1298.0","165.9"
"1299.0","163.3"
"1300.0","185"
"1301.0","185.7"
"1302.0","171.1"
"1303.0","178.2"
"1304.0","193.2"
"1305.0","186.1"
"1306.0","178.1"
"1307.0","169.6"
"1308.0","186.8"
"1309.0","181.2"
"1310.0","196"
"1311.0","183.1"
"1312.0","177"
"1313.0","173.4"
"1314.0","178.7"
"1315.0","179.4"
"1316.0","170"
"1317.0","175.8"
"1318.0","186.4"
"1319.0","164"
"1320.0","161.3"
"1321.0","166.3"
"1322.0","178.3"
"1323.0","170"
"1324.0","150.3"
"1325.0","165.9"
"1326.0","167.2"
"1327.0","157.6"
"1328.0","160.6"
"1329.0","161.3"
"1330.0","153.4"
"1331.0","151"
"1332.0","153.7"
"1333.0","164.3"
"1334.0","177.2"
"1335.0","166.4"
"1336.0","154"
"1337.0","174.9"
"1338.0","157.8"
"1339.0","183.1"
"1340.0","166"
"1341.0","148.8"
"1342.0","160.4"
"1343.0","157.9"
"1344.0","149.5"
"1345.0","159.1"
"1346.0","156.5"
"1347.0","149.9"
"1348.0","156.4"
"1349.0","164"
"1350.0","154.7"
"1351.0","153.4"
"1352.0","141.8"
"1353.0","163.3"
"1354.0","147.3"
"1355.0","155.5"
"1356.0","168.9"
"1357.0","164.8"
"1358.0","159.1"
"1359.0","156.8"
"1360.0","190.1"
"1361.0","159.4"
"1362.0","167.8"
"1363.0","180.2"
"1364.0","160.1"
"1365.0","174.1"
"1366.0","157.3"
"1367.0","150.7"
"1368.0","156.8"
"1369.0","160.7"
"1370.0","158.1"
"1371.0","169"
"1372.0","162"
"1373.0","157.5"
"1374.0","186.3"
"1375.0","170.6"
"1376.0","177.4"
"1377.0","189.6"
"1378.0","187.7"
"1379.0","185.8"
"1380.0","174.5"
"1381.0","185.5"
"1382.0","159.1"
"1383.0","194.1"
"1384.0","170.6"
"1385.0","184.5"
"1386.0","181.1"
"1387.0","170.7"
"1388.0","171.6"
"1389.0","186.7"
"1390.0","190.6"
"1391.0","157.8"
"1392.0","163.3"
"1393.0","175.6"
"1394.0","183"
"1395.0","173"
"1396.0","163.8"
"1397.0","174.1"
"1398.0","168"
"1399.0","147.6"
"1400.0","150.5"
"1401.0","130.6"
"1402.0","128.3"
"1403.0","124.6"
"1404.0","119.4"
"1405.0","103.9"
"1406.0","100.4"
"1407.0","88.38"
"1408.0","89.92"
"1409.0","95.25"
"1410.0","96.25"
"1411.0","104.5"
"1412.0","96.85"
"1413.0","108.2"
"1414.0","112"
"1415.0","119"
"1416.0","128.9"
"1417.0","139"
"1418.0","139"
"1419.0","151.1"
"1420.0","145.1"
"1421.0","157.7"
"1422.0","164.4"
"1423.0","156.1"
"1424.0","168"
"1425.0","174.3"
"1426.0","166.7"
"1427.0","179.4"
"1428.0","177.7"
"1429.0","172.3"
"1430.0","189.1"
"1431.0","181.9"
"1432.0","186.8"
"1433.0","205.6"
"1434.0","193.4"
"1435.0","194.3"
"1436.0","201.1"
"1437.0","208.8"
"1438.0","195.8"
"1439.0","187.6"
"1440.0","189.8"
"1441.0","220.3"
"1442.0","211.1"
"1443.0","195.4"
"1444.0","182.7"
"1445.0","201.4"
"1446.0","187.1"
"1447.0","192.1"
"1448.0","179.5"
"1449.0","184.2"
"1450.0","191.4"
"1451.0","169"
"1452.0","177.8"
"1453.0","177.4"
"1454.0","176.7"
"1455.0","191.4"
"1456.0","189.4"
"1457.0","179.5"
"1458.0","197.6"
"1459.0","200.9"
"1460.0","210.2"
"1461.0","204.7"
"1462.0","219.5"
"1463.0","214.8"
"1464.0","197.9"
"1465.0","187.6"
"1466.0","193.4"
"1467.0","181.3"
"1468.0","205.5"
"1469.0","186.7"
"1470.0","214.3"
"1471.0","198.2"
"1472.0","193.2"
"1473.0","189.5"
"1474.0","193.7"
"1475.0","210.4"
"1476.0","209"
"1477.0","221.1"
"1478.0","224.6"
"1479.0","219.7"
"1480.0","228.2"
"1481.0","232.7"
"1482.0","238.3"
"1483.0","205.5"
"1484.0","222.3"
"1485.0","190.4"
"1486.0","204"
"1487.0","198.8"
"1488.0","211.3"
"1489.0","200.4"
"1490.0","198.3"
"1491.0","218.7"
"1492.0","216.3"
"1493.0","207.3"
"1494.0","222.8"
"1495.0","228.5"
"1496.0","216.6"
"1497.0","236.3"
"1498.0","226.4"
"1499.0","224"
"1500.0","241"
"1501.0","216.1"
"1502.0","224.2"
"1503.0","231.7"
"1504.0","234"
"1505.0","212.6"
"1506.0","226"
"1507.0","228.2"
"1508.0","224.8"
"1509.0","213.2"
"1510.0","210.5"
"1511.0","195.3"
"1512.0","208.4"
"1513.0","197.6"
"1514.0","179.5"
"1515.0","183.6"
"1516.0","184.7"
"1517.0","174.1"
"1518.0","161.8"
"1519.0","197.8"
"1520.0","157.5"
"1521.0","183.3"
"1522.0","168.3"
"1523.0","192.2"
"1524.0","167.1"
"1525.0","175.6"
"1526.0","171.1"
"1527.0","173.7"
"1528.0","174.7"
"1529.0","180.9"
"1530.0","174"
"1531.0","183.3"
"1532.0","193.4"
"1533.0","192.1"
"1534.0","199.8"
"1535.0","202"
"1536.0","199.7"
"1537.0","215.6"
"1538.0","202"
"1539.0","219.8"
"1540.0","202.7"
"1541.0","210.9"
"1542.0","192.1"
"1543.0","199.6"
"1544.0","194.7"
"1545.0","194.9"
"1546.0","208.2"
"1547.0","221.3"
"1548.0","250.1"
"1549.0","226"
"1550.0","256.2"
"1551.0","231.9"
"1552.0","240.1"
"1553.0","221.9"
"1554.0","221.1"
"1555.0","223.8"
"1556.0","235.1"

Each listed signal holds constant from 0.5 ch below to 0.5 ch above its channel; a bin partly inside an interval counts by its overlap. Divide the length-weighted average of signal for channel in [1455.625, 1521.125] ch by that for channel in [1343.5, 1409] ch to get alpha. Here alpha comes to 1.30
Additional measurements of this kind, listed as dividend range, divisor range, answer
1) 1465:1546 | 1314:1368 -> 1.25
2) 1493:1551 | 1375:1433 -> 1.32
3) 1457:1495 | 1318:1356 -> 1.29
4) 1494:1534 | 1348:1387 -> 1.19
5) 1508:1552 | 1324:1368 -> 1.22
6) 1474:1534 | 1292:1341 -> 1.19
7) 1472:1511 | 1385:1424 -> 1.53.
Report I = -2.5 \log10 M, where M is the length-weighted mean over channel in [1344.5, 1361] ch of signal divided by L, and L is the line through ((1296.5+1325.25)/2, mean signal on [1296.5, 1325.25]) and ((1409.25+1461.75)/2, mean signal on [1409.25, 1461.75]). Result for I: 0.107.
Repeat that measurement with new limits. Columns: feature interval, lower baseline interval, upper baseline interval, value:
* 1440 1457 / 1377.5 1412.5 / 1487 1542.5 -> -0.093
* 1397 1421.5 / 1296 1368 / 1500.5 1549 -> 0.404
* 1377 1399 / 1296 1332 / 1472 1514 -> 0.086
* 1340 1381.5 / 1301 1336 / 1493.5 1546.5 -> 0.086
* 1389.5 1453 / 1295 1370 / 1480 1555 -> 0.160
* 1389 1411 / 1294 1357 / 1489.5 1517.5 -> 0.314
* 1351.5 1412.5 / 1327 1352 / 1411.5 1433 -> 0.000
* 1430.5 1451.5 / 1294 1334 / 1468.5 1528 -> 0.009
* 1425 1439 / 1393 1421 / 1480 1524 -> -0.240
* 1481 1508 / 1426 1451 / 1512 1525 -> -0.193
